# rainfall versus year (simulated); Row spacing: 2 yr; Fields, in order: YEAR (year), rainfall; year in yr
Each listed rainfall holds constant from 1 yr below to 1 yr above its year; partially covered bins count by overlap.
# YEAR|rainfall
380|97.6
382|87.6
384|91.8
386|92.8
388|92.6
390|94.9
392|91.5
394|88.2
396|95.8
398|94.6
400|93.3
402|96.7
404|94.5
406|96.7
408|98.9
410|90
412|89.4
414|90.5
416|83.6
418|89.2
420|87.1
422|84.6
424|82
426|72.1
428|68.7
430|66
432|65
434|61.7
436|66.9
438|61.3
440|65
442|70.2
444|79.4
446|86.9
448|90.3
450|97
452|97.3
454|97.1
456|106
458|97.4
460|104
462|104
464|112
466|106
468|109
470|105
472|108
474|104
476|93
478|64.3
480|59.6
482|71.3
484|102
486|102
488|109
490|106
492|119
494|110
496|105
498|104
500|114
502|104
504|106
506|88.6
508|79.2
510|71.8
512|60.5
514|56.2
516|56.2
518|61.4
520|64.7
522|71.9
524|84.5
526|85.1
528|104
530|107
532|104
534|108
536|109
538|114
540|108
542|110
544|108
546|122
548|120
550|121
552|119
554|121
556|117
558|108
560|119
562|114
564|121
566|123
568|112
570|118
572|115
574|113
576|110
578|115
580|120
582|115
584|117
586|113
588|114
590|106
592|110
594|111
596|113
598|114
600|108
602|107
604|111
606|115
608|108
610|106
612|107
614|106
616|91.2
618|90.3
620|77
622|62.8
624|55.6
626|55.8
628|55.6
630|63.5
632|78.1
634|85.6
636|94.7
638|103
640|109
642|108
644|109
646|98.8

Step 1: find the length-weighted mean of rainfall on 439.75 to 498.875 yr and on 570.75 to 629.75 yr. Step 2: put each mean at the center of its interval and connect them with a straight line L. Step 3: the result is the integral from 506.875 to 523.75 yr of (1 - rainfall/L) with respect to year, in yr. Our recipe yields 5.5 yr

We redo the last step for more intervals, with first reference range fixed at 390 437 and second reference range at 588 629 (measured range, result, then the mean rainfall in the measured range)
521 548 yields -3.40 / 103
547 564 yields -4.51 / 118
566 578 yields -2.63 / 114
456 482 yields -2.53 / 96.5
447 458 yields -1.32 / 97.5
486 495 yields -2.09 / 110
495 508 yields -1.72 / 102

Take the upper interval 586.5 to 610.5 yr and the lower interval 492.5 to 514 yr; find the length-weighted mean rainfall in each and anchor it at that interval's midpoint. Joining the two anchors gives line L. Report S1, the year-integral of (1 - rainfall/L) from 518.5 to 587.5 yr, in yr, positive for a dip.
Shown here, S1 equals -4.8 yr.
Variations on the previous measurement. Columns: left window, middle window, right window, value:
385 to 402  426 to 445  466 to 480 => 5.4 yr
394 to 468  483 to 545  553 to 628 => 1.5 yr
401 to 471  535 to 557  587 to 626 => -4.6 yr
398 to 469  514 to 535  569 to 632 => 2.5 yr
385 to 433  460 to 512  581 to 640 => -3.9 yr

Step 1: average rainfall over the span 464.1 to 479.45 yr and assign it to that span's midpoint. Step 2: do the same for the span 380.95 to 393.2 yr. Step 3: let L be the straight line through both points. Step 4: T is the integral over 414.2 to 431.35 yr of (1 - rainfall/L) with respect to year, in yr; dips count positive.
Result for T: 2.7 yr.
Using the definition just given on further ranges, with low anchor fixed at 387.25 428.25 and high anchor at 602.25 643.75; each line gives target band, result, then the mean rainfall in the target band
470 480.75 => 0.2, 88.2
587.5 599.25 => -2.8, 111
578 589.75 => -3.3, 115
